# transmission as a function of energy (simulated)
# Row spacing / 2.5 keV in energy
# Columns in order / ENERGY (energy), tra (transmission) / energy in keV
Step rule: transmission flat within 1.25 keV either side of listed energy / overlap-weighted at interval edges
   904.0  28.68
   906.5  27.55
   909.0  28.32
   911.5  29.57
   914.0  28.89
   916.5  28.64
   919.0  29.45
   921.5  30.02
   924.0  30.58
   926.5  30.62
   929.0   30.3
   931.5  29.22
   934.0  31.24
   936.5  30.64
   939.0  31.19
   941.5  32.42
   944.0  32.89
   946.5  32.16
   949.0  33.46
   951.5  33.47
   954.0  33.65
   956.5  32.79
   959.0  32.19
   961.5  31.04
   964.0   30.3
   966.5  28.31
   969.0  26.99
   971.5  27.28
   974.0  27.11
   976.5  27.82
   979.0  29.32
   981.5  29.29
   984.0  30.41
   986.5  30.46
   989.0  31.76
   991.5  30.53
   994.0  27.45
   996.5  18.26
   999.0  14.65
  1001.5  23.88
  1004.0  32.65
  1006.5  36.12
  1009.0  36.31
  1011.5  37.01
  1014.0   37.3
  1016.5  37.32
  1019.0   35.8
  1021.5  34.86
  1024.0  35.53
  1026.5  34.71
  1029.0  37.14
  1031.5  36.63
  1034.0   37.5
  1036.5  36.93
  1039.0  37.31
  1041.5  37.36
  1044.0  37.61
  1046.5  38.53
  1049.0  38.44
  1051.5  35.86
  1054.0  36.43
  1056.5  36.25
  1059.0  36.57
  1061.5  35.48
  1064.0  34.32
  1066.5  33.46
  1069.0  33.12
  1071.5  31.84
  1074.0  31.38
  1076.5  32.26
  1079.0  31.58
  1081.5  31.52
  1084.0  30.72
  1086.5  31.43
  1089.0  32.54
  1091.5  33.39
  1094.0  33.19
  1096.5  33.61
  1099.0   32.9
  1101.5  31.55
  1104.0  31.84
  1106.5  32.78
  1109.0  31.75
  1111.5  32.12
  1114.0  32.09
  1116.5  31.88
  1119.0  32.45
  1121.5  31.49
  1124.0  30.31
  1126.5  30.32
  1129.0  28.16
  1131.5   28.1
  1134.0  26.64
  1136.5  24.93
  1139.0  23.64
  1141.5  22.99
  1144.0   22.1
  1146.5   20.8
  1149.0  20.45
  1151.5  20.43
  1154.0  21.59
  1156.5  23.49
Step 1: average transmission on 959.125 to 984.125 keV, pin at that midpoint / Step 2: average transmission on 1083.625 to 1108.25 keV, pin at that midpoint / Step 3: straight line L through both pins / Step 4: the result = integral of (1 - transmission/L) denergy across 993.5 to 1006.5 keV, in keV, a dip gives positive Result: 2.3 keV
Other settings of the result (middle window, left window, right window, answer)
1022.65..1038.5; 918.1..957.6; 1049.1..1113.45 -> -1.86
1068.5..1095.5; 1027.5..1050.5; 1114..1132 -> 1.47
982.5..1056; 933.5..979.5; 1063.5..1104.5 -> -4.76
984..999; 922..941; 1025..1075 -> 2.89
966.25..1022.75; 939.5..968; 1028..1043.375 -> 7.44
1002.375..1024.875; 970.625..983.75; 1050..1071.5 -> -3.18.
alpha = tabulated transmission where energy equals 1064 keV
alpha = 34.32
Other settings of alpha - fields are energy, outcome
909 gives 28.32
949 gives 33.46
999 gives 14.65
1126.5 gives 30.32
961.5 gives 31.04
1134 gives 26.64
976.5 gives 27.82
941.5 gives 32.42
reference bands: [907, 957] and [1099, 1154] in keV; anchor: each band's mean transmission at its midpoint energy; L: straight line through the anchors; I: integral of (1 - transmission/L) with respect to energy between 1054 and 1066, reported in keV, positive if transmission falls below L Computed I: -2.76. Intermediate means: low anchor 30.9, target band 35.6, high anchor 27.9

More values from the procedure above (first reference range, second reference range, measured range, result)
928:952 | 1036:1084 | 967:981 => 2.0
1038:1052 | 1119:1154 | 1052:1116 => -1.3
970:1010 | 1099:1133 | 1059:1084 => -2.3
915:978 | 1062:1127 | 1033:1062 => -4.9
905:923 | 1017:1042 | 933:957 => -1.1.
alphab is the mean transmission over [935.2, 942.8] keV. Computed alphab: 31.4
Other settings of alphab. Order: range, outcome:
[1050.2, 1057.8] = 36.2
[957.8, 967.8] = 30.4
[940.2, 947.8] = 32.5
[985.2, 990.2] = 31.1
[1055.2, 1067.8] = 35.2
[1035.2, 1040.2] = 37.1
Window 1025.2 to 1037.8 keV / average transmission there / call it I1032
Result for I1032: 36.6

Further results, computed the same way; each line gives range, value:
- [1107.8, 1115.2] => 32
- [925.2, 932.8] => 30.1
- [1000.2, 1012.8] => 33.1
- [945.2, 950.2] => 32.8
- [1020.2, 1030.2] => 35.6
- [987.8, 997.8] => 26.9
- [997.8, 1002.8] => 19.4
